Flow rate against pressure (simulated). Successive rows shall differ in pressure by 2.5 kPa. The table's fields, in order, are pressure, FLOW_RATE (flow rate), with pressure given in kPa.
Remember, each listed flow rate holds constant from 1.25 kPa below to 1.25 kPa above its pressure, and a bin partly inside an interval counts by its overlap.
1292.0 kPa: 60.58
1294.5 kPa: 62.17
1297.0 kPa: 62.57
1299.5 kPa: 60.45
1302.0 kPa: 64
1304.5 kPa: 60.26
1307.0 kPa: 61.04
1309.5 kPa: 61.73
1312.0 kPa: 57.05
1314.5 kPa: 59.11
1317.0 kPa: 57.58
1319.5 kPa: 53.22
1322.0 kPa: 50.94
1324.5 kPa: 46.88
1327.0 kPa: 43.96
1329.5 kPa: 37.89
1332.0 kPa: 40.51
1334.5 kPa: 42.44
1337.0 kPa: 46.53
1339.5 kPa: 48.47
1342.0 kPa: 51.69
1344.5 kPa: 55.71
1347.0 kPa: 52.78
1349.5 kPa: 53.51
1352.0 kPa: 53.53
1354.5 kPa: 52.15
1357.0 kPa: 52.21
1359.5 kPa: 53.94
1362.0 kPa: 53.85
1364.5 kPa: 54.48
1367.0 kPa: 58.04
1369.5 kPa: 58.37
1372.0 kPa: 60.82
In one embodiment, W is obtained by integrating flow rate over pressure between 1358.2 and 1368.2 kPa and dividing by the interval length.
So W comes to 55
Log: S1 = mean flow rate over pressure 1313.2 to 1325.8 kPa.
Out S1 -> 53.5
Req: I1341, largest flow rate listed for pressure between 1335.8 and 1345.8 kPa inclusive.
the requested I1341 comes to 55.71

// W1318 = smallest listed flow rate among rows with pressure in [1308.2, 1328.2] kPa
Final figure 43.96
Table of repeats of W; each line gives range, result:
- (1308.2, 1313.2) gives 59.4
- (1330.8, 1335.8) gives 41.5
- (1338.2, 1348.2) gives 52.1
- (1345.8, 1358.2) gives 52.8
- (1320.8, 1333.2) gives 44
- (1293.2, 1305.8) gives 61.9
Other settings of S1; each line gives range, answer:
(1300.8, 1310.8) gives 61.7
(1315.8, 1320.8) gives 55.3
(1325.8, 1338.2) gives 42.2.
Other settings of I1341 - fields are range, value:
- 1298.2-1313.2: 64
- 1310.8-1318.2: 59.11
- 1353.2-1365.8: 54.48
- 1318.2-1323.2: 53.22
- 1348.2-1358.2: 53.53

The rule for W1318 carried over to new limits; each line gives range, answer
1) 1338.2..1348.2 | 48.47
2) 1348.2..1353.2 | 53.51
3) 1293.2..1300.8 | 60.45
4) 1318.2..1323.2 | 50.94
